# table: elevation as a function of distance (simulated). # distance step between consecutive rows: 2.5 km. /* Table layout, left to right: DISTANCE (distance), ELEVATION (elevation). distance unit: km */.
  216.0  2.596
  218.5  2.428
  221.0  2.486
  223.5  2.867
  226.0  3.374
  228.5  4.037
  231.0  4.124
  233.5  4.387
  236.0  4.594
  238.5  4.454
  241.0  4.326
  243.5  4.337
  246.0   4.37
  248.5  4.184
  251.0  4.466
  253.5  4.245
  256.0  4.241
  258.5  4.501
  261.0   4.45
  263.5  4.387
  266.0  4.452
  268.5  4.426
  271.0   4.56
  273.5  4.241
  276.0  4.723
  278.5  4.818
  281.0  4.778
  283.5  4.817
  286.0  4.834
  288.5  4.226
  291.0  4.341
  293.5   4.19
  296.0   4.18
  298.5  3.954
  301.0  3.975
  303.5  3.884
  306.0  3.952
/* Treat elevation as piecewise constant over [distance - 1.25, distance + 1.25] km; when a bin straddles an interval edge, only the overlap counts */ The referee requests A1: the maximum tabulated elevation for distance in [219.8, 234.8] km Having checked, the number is 4.387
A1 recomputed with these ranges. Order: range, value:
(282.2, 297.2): 4.834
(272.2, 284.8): 4.818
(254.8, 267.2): 4.501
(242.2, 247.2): 4.37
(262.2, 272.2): 4.56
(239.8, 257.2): 4.466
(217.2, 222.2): 2.486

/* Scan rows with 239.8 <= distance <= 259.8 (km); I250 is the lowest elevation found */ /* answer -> 4.184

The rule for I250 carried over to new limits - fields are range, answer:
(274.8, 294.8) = 4.19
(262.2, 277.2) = 4.241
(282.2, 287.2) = 4.817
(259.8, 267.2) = 4.387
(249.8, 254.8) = 4.245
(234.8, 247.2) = 4.326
